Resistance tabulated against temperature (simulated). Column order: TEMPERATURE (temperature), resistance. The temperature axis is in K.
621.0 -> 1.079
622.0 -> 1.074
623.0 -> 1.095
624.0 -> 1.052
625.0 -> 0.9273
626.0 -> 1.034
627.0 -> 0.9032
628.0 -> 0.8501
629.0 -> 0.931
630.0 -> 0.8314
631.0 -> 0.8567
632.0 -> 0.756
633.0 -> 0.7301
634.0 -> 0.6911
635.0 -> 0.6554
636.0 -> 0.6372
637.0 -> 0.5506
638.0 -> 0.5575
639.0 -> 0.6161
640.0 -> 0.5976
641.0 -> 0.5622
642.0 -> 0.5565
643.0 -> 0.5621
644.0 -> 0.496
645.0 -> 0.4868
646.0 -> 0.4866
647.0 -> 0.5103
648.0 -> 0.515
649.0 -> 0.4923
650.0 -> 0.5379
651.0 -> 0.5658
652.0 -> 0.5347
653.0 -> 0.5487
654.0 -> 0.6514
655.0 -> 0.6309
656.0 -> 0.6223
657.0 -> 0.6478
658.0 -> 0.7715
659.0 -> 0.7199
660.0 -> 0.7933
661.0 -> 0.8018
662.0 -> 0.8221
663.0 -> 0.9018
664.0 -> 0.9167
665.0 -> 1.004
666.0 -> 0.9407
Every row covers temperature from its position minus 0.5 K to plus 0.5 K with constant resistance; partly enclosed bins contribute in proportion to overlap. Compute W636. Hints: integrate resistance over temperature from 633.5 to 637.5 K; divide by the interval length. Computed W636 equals 0.634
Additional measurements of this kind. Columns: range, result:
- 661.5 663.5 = 0.862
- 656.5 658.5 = 0.71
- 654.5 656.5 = 0.627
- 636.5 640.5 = 0.58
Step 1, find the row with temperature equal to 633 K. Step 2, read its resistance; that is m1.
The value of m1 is 0.7301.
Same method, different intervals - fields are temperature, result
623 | 1.095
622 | 1.074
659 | 0.7199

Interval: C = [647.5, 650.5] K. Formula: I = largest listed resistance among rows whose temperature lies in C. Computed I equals 0.5379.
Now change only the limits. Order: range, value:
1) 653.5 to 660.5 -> 0.7933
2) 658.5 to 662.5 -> 0.8221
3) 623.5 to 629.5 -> 1.052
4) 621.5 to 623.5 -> 1.095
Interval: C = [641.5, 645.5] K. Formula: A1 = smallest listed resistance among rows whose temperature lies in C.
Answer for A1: 0.4868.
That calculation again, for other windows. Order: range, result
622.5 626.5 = 0.9273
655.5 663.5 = 0.6223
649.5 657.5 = 0.5347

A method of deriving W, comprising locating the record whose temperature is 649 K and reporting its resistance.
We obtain 0.4923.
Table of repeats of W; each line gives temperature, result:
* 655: 0.6309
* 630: 0.8314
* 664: 0.9167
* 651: 0.5658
